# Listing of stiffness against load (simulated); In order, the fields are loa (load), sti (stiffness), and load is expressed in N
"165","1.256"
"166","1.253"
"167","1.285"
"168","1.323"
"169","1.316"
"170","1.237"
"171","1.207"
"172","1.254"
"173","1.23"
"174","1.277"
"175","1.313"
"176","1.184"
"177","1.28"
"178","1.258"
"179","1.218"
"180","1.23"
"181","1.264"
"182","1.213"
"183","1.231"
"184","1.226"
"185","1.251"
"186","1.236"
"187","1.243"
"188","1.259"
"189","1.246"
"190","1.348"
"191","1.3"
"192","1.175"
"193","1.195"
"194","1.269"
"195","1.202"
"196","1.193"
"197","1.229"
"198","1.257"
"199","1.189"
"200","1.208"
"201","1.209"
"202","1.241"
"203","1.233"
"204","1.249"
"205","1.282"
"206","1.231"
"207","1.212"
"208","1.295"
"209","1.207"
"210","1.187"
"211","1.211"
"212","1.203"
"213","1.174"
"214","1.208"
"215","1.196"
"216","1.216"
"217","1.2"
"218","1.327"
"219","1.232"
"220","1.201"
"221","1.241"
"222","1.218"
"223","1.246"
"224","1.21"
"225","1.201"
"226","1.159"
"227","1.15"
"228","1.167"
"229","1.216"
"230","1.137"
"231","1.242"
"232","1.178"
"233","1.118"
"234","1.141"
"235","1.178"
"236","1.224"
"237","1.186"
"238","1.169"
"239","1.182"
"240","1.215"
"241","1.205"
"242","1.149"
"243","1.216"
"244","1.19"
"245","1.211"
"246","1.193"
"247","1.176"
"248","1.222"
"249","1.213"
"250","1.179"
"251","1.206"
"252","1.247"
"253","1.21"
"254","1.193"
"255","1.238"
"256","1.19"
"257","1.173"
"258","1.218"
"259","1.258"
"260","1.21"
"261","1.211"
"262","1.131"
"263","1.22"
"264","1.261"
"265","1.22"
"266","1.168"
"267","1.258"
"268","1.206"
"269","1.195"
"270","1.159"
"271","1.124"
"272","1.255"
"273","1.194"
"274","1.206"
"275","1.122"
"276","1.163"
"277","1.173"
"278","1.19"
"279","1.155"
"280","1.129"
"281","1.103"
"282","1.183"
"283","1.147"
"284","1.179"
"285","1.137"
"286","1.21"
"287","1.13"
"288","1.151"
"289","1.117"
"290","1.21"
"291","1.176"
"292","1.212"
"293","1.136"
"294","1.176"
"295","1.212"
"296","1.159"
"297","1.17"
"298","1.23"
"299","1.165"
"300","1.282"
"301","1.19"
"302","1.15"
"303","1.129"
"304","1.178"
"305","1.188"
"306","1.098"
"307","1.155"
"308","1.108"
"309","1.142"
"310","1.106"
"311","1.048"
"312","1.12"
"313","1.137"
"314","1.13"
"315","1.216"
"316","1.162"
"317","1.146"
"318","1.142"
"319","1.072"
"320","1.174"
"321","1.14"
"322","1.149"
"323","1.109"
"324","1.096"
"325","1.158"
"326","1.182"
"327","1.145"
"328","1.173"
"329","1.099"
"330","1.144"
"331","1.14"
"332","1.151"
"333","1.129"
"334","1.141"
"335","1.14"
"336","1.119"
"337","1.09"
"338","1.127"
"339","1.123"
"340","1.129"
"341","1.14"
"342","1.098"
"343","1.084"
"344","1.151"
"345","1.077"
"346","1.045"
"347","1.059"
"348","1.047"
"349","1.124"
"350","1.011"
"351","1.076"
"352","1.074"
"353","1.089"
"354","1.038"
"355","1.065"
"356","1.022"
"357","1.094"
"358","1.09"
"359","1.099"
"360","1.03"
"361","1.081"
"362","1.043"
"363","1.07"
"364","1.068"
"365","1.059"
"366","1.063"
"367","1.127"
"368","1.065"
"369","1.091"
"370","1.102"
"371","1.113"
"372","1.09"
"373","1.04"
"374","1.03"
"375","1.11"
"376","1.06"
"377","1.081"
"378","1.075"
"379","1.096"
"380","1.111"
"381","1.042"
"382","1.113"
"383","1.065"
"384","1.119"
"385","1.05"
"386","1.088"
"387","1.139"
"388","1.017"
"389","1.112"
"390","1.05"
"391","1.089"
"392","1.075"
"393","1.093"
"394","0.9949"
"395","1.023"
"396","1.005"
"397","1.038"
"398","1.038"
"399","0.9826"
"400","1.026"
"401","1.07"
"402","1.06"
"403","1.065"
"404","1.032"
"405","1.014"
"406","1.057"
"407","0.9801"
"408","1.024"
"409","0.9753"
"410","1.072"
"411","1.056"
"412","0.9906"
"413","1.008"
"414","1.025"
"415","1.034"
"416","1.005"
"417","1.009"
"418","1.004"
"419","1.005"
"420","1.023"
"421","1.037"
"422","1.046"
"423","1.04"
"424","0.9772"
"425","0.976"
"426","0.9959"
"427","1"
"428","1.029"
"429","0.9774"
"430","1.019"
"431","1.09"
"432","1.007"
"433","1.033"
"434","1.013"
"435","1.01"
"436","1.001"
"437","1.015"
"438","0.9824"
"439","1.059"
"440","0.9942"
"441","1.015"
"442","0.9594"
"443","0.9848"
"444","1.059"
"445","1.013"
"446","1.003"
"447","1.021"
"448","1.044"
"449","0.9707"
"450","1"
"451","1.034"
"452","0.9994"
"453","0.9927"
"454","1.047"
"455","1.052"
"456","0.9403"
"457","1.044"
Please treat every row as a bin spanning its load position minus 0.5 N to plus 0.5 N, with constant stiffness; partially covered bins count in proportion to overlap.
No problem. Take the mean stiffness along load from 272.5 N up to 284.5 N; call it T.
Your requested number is 1.16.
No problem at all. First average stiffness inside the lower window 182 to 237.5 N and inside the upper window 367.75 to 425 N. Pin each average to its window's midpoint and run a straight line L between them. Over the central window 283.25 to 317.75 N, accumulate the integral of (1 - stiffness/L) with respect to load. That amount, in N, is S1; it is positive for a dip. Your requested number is -0.7 N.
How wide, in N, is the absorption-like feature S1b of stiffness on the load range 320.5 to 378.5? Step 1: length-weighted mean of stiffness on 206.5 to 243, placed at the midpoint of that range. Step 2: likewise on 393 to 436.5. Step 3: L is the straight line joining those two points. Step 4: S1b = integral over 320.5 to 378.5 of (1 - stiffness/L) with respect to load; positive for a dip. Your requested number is -0.7 N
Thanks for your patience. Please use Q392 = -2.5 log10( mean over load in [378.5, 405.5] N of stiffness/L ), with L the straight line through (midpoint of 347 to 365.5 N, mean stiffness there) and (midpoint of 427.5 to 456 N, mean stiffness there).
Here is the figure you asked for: -0.02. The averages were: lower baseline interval 1.07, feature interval 1.06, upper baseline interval 1.01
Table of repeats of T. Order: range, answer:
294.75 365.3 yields 1.12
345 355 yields 1.06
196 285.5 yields 1.2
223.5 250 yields 1.19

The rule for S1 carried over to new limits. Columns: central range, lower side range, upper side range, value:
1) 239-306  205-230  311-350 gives -1.0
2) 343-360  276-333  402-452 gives 0.5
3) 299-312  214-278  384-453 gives -0.1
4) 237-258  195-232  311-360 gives -0.2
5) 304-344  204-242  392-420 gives -1.0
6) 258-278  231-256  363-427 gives -0.4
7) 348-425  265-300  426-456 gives 1.1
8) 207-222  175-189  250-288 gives 0.0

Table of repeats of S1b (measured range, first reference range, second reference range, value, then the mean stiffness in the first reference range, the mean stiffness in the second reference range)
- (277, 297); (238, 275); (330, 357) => 0.0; 1.2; 1.1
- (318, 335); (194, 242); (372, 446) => -0.4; 1.21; 1.04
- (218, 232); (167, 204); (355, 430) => 0.0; 1.24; 1.05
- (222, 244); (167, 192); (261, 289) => 0.5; 1.25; 1.18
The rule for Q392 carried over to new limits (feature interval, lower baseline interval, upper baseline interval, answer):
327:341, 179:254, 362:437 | -0.03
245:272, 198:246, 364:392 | -0.03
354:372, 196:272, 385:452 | 0.00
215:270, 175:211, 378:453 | -0.01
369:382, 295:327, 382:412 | -0.01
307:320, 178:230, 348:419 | -0.01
